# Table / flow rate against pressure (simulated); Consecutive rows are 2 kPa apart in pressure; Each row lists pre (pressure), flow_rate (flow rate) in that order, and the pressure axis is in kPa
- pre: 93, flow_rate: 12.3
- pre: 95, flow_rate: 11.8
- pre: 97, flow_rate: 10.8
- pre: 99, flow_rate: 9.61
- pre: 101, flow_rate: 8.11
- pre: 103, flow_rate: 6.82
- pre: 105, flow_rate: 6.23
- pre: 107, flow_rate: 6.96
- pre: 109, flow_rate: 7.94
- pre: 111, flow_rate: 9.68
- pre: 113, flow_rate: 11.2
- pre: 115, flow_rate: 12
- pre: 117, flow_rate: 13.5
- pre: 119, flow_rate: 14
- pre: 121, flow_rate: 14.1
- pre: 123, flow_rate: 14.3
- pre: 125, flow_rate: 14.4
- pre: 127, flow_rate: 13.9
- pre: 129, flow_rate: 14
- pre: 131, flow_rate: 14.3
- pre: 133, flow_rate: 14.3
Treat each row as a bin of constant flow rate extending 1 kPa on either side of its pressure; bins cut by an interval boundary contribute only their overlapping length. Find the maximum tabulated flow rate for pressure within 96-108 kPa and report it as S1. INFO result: 10.8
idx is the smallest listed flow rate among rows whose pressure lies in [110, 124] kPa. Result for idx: 9.68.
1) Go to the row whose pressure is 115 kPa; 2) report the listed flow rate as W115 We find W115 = 12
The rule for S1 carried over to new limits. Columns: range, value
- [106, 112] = 9.68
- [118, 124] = 14.3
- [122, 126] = 14.4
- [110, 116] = 12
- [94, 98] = 11.8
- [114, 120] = 14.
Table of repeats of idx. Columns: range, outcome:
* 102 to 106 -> 6.23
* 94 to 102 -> 8.11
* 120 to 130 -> 13.9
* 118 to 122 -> 14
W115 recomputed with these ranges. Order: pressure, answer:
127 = 13.9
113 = 11.2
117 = 13.5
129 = 14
